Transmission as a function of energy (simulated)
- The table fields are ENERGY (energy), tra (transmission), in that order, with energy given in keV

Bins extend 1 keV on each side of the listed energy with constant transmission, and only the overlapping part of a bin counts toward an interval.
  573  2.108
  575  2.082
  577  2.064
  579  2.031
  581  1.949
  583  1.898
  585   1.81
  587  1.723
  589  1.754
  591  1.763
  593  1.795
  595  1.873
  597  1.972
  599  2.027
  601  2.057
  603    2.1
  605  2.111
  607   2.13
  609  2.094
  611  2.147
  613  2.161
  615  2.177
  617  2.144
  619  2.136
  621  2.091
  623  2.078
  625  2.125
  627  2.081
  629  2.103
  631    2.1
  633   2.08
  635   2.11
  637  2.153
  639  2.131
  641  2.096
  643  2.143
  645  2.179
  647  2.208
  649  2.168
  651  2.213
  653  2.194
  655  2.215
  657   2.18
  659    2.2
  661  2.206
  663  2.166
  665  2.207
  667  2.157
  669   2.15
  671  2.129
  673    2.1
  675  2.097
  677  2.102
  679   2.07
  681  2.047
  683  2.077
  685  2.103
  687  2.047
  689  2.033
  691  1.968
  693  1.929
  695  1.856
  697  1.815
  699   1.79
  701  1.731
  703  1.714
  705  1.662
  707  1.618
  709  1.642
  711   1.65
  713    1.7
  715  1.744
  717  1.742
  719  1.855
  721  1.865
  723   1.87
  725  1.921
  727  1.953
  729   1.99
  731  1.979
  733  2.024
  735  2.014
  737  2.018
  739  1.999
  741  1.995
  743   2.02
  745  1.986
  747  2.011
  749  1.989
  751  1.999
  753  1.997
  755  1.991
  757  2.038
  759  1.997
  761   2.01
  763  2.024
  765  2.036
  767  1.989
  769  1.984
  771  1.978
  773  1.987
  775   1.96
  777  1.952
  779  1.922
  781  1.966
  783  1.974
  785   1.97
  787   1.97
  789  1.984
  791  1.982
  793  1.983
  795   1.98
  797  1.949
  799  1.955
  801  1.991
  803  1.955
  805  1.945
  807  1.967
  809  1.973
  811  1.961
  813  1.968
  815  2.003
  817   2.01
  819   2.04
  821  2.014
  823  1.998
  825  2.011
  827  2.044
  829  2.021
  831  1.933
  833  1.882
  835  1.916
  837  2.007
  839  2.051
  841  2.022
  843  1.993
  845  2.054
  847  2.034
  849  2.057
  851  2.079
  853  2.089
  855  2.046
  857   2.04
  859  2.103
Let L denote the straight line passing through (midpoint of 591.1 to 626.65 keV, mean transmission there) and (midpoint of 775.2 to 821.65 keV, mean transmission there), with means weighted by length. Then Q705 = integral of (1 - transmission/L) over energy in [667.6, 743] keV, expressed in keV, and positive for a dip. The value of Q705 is 3.6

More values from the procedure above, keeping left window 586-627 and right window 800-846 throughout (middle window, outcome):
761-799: 0.4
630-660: -2.1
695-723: 3.7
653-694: -2.0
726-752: 0.1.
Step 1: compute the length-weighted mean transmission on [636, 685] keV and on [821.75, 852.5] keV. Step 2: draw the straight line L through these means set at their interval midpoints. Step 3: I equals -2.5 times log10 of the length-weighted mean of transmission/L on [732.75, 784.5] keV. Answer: 0.04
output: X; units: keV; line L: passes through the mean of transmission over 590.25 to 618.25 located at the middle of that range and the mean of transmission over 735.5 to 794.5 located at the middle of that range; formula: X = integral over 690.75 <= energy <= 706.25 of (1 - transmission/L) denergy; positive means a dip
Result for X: 1.7 keV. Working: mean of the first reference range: 2.04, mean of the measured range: 1.8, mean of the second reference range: 1.99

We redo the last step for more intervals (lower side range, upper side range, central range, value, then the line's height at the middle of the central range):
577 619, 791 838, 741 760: -0.2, 1.98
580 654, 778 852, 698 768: 4.0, 2.02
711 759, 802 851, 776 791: 0.0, 1.97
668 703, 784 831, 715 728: 0.9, 1.99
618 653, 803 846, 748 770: 0.4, 2.04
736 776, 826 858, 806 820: 0.2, 2.01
